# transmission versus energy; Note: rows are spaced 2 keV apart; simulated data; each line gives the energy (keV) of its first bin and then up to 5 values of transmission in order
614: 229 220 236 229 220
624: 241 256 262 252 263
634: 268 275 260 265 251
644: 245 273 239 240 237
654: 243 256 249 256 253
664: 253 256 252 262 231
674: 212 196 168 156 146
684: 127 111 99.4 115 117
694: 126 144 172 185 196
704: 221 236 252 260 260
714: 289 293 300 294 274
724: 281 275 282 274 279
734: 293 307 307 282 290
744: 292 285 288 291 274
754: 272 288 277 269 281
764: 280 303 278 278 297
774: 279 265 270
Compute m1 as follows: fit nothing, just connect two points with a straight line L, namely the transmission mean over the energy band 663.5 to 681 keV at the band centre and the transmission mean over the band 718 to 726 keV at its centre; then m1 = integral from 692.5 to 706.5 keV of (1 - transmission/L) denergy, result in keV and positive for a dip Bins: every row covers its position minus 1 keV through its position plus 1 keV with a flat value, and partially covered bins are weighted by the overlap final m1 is 4.2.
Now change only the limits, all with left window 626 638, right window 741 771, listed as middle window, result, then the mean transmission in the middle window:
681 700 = 9.8 keV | 132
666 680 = 2.7 keV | 218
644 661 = 1.1 keV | 249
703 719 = 0.7 keV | 264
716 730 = -0.3 keV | 284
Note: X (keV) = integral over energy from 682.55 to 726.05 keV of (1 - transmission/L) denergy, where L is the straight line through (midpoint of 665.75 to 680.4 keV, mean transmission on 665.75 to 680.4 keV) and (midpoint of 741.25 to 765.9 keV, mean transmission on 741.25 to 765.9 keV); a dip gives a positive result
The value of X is 6.6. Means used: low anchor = 217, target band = 208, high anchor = 283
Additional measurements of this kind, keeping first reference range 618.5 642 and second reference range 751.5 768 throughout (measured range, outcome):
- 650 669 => 0.7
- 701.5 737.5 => 0.0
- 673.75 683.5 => 3.4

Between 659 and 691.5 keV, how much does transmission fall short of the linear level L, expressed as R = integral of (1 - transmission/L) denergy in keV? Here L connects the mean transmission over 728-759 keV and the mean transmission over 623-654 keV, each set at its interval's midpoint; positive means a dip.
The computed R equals 8.9 keV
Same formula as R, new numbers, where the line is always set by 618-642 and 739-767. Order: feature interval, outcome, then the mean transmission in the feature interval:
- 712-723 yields -0.5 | 287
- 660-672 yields 0.4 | 253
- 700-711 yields 1.7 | 229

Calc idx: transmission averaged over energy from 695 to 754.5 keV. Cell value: 265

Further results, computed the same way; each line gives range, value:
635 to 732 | 227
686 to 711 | 174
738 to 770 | 284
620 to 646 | 255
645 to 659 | 248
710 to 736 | 283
